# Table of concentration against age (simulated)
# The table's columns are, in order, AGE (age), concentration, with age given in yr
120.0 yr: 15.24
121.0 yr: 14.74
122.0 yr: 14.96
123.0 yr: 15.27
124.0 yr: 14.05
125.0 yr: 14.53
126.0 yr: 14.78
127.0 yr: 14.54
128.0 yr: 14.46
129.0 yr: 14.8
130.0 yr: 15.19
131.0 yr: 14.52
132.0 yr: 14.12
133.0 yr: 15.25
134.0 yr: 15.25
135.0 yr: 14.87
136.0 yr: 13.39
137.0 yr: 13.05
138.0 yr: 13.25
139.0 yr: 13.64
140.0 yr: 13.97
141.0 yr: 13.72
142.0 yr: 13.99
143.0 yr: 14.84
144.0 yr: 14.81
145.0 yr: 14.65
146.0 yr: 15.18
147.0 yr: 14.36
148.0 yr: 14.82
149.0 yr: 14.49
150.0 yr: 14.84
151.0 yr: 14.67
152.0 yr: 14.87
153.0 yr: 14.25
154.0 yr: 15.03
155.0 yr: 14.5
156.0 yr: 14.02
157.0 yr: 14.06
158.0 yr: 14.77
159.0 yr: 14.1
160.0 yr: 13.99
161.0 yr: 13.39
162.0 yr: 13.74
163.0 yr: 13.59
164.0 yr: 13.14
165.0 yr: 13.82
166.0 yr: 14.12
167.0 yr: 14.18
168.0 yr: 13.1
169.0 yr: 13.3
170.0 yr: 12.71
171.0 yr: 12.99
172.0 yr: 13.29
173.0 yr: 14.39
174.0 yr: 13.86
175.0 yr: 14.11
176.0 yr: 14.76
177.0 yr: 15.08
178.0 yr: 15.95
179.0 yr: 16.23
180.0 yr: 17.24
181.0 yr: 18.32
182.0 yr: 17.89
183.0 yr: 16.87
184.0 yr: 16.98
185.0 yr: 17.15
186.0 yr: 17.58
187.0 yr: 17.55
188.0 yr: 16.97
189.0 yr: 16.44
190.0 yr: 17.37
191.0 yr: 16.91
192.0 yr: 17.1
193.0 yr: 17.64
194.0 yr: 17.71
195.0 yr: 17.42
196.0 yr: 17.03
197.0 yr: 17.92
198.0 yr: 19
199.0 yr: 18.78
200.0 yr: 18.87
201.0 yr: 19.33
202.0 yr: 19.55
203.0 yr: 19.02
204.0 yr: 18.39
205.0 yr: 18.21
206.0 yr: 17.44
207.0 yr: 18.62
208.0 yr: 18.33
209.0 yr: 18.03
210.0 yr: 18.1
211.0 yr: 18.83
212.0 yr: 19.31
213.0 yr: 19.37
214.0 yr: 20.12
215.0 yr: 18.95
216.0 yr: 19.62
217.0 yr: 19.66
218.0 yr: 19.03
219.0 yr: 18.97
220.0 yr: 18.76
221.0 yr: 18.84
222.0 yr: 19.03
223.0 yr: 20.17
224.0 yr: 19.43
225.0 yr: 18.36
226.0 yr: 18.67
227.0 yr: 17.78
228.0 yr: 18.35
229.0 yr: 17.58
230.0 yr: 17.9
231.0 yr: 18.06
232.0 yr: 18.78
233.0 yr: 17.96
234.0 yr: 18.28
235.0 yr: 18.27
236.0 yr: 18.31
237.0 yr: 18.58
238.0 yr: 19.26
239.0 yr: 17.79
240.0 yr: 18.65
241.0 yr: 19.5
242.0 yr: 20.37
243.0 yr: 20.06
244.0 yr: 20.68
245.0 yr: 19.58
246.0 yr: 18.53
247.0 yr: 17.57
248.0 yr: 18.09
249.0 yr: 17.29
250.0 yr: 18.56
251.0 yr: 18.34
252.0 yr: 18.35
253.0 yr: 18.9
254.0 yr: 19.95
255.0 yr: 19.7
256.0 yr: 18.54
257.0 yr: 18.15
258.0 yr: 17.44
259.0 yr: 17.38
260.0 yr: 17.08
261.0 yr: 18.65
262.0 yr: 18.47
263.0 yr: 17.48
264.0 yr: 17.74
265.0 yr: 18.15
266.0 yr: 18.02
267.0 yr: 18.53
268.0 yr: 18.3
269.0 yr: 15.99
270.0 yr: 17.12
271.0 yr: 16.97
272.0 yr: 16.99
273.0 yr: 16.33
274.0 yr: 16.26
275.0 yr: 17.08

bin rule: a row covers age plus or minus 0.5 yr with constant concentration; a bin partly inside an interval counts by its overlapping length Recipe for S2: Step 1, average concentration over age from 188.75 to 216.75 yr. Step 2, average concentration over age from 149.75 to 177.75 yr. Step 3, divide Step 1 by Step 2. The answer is 1.31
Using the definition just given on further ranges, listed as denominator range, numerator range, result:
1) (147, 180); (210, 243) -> 1.32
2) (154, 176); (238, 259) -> 1.36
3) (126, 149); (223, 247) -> 1.30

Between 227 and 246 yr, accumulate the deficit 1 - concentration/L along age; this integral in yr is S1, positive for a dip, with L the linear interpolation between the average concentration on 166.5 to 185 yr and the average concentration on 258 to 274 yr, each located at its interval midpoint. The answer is -2.3 yr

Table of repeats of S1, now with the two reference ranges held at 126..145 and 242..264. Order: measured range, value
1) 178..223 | -4.1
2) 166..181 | 1.2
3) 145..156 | 0.1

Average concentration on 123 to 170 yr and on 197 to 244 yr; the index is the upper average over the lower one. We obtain 1.3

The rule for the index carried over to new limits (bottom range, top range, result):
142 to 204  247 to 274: 1.14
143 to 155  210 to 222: 1.30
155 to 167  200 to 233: 1.35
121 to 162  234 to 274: 1.27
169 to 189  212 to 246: 1.20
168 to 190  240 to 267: 1.18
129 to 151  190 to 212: 1.26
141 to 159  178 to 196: 1.18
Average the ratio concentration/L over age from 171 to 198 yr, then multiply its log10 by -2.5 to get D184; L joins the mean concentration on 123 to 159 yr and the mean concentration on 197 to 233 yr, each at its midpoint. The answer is 0.03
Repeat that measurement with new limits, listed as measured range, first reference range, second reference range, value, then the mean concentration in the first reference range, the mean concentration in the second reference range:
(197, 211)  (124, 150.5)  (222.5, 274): -0.112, 14.4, 18.3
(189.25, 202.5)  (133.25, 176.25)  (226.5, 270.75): -0.131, 14.1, 18.4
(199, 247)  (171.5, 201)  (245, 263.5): -0.073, 16.8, 18.3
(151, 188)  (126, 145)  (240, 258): 0.059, 14.3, 18.9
